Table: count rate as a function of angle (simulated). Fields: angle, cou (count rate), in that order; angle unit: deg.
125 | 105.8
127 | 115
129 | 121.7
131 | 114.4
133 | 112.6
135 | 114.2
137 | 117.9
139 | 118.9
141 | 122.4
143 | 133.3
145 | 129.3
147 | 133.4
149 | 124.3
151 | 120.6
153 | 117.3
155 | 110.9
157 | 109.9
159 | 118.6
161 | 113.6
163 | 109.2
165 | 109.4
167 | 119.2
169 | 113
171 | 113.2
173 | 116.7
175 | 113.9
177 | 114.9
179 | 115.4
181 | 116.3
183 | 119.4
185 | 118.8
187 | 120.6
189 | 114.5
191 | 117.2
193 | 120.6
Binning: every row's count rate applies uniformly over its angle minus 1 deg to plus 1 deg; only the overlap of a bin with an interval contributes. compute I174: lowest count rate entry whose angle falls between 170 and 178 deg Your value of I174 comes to 113.2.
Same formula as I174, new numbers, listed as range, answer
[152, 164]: 109.2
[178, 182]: 115.4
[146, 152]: 120.6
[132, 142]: 112.6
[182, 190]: 114.5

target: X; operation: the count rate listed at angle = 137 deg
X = 117.9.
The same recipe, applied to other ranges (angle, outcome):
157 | 109.9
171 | 113.2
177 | 114.9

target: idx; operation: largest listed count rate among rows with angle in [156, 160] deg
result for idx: 118.6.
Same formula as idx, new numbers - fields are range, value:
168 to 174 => 116.7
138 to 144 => 133.3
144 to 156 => 133.4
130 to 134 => 114.4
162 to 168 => 119.2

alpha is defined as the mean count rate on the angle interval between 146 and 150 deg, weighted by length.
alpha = 129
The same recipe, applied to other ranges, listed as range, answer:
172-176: 115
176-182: 116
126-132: 117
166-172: 115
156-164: 113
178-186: 117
